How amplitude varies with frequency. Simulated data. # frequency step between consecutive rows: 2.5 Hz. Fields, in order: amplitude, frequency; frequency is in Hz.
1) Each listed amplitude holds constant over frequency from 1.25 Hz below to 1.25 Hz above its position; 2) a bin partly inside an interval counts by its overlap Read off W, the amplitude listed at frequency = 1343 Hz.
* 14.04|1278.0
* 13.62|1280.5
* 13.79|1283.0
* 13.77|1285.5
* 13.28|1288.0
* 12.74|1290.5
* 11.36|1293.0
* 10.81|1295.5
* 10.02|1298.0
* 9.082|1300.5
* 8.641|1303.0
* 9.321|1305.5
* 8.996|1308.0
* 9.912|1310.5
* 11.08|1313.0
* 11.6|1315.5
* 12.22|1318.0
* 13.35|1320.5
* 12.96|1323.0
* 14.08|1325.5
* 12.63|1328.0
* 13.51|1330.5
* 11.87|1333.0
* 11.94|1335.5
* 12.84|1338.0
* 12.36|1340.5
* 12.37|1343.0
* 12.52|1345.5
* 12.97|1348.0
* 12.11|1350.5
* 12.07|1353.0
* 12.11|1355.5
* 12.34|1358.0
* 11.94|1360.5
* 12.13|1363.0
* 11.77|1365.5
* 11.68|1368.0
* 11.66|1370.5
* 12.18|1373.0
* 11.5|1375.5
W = 12.37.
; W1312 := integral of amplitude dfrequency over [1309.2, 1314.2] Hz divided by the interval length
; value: 10.5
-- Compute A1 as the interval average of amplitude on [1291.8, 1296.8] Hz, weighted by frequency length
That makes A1 11.1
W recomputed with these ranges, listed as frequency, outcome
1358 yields 12.34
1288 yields 13.28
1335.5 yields 11.94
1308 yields 8.996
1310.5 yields 9.912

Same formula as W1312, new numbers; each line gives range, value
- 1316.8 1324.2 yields 12.8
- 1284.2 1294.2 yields 12.8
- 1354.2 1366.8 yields 12.1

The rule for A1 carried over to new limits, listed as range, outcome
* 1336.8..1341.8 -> 12.6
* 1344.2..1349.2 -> 12.7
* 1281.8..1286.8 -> 13.8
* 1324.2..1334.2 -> 13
